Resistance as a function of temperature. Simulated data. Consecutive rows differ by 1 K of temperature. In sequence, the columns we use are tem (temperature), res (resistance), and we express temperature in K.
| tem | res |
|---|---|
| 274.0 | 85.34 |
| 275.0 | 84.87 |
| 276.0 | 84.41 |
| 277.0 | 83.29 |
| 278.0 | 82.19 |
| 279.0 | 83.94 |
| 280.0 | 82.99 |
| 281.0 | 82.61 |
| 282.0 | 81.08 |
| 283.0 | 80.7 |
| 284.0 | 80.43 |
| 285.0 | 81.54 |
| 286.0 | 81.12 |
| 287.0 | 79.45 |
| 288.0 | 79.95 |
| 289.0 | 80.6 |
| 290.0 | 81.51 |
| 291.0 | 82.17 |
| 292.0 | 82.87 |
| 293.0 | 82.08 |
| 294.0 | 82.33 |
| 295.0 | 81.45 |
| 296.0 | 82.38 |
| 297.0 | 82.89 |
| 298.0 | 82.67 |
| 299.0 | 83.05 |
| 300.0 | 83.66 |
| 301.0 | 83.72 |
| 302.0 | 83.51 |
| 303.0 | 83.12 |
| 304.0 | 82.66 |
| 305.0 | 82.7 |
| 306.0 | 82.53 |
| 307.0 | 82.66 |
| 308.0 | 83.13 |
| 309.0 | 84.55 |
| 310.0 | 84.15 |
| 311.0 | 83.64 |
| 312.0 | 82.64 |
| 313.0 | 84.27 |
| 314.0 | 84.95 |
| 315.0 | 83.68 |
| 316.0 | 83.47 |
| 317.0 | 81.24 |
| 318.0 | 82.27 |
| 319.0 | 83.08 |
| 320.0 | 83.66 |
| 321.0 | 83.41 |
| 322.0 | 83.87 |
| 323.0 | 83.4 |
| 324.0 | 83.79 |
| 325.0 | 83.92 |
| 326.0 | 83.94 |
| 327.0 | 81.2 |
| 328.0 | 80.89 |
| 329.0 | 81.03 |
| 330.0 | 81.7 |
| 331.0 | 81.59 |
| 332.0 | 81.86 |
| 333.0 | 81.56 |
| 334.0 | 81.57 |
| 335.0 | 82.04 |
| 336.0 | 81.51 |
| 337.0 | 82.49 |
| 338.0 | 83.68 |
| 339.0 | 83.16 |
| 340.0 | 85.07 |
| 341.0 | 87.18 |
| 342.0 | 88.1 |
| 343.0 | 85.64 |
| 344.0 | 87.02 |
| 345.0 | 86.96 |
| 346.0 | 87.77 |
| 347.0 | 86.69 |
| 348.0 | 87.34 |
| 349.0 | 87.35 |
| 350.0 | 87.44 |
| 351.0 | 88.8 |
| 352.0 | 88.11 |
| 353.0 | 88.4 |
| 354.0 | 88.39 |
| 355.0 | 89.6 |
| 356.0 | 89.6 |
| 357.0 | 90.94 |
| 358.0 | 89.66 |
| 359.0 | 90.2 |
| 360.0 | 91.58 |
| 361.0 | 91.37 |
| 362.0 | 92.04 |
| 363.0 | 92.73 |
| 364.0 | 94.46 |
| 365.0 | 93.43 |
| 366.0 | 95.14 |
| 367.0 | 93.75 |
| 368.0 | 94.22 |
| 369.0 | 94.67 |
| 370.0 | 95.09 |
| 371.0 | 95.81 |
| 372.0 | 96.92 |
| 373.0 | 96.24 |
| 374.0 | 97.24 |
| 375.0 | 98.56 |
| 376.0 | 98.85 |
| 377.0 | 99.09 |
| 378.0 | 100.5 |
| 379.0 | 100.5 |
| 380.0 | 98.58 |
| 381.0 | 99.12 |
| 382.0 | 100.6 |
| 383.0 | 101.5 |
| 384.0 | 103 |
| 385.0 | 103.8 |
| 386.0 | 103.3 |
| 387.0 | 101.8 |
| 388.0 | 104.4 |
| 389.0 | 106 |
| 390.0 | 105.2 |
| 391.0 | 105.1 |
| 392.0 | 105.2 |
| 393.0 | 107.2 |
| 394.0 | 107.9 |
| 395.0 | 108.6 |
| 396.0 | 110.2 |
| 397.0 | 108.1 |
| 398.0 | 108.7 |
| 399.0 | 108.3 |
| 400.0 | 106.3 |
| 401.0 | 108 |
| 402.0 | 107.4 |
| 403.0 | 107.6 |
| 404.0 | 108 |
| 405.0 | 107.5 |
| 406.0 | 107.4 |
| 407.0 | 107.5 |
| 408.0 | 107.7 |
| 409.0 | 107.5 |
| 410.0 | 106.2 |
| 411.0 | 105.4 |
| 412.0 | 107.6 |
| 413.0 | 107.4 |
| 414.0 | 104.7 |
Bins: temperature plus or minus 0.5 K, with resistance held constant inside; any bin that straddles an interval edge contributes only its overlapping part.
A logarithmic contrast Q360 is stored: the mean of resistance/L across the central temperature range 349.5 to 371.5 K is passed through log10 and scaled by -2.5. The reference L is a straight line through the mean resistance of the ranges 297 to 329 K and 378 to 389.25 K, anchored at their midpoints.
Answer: 0.05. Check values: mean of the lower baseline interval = 83.2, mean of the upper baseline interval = 102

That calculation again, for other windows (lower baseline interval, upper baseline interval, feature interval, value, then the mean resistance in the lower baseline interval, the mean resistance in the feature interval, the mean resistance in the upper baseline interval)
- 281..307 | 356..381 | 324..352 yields 0.07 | 82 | 84.4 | 95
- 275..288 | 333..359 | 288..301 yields 0.01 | 82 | 82.3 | 86.6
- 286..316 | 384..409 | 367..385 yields 0.04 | 82.7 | 98.3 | 107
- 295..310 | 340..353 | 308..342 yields 0.03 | 83.1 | 83.1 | 87.3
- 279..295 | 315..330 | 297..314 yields -0.02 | 81.5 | 83.3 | 82.8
